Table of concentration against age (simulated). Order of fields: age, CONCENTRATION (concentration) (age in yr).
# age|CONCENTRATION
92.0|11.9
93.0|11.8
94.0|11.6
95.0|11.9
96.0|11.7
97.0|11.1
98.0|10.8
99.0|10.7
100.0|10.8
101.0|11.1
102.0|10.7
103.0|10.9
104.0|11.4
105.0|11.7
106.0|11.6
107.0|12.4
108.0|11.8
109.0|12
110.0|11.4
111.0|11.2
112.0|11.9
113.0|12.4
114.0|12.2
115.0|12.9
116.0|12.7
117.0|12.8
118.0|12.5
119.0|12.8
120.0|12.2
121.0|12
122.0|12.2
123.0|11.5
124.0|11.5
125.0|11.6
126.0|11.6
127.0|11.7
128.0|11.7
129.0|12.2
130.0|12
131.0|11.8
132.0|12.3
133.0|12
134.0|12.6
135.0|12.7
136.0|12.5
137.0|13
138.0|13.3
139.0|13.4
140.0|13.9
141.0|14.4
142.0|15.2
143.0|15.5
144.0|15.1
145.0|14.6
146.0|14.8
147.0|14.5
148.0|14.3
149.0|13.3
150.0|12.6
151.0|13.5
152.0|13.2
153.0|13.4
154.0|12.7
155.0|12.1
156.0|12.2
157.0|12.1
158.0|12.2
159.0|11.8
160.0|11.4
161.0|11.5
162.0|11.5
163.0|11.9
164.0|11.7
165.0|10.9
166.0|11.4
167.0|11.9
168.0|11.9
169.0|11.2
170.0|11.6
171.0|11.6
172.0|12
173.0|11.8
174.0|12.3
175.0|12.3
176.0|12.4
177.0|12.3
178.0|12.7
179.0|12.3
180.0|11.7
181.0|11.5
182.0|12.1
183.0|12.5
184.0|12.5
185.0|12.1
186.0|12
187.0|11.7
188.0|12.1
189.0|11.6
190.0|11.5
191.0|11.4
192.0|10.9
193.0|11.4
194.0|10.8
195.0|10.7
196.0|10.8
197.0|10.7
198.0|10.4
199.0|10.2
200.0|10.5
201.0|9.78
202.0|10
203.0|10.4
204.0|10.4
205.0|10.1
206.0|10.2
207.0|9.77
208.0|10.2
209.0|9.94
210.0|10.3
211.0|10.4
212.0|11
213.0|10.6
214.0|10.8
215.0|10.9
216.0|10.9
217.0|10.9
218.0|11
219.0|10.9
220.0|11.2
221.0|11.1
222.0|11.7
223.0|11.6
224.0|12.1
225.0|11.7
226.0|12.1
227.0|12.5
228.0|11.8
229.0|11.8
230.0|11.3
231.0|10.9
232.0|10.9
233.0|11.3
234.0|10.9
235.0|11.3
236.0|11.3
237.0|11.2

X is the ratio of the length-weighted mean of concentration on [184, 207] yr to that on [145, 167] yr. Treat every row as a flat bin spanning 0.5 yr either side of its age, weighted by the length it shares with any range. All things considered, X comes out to 0.9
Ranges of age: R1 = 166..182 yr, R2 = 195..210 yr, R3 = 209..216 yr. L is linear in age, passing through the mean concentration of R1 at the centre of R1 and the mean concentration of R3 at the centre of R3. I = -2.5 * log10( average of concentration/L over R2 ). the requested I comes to 0.07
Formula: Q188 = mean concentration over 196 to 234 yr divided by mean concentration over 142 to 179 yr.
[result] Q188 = 0.9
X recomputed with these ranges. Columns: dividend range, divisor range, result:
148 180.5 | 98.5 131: 1.03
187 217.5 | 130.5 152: 0.79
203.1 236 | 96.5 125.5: 0.94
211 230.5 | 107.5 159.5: 0.89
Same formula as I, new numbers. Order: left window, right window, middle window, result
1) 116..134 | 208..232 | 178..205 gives 0.02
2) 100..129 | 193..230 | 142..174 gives -0.11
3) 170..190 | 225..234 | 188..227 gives 0.09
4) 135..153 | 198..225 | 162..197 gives 0.04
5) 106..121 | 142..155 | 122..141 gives 0.06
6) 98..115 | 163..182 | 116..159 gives -0.10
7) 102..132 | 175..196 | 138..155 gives -0.17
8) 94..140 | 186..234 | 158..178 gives -0.04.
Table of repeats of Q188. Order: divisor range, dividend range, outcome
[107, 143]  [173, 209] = 0.90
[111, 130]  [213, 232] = 0.94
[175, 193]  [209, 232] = 0.94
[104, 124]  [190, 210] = 0.87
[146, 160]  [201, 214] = 0.79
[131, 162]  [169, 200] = 0.88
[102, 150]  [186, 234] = 0.87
